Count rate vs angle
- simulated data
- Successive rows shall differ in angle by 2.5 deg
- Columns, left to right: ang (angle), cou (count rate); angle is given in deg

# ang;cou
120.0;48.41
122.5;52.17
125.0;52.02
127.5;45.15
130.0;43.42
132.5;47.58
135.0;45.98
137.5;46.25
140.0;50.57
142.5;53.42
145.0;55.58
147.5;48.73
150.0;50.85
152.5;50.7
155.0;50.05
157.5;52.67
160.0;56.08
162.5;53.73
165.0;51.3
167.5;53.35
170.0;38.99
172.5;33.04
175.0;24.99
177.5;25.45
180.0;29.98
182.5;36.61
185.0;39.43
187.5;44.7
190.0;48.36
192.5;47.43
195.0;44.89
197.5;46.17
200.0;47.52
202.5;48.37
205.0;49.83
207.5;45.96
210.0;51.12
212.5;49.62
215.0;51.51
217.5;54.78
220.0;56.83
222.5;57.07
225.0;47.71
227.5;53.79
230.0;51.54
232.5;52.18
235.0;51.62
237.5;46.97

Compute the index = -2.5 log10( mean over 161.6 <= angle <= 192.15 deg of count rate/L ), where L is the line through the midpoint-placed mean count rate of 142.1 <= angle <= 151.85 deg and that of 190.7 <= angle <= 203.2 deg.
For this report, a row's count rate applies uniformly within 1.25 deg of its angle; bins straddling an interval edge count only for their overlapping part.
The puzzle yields 0.217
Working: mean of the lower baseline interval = 51.9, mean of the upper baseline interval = 46.9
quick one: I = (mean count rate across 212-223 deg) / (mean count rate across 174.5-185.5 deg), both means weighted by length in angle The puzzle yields 1.7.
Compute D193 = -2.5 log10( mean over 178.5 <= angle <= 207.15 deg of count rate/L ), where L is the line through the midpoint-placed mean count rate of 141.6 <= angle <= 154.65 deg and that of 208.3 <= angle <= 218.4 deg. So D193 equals 0.17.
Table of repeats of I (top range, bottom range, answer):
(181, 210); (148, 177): 0.98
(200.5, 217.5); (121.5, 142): 1.03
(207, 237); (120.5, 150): 1.06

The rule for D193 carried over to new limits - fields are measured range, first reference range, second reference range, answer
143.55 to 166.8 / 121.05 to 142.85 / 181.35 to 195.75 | -0.13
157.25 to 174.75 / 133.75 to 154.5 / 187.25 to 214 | 0.06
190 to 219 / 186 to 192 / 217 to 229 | 0.02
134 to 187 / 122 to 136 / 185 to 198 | 0.04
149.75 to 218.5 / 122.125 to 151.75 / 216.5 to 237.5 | 0.13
